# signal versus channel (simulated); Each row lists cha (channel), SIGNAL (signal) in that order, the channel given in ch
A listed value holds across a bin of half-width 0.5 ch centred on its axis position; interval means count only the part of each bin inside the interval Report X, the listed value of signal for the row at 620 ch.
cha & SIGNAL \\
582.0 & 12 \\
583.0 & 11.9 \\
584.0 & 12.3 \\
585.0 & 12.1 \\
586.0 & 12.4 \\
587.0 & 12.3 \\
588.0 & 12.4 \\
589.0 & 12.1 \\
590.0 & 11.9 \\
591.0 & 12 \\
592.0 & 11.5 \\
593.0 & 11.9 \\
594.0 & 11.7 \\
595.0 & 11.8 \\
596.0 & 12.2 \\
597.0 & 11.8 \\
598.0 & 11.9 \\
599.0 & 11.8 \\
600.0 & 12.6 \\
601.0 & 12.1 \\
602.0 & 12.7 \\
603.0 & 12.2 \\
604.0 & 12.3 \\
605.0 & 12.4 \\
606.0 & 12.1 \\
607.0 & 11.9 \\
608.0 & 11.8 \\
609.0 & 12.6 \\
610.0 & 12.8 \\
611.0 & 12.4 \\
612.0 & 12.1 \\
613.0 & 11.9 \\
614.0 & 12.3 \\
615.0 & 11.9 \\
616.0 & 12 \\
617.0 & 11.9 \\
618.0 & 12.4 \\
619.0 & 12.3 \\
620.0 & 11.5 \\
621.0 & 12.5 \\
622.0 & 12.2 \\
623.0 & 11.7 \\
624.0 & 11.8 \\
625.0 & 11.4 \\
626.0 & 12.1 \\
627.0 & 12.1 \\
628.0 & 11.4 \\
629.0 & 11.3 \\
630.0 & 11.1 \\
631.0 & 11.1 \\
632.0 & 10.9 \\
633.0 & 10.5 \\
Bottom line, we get 11.5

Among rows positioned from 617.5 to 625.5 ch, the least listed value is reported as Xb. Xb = 11.4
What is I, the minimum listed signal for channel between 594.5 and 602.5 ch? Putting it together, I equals 11.8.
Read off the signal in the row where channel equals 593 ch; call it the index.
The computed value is 11.9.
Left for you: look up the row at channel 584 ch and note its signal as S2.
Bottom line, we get 12.3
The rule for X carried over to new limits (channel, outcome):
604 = 12.3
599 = 11.8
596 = 12.2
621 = 12.5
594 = 11.7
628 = 11.4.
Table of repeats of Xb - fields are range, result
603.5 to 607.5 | 11.9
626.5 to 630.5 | 11.1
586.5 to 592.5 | 11.5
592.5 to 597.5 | 11.7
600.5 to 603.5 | 12.1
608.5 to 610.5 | 12.6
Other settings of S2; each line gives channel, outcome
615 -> 11.9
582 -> 12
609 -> 12.6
